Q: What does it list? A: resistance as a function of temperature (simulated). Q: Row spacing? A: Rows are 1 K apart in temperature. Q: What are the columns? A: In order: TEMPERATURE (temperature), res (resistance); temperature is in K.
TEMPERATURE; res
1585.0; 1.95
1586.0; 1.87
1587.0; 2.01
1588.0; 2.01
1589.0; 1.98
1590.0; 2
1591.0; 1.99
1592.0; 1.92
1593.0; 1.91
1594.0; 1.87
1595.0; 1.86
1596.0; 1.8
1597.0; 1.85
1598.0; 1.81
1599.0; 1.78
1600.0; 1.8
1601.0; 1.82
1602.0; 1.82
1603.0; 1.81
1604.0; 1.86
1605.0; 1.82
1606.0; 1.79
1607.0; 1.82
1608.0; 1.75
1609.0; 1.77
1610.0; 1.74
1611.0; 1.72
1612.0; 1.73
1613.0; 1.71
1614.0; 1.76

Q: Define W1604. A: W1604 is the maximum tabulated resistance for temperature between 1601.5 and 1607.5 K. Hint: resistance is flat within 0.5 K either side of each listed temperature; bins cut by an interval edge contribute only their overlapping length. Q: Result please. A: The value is 1.86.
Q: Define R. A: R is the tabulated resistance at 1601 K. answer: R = 1.82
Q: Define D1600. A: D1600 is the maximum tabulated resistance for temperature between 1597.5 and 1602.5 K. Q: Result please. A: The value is 1.82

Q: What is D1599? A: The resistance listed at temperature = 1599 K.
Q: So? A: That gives 1.78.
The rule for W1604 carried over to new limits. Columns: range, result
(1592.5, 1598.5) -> 1.91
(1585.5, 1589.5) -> 2.01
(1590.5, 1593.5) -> 1.99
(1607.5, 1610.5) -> 1.77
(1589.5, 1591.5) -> 2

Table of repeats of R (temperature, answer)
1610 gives 1.74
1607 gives 1.82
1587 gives 2.01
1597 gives 1.85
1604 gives 1.86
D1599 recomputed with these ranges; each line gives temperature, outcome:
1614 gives 1.76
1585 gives 1.95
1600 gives 1.8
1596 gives 1.8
